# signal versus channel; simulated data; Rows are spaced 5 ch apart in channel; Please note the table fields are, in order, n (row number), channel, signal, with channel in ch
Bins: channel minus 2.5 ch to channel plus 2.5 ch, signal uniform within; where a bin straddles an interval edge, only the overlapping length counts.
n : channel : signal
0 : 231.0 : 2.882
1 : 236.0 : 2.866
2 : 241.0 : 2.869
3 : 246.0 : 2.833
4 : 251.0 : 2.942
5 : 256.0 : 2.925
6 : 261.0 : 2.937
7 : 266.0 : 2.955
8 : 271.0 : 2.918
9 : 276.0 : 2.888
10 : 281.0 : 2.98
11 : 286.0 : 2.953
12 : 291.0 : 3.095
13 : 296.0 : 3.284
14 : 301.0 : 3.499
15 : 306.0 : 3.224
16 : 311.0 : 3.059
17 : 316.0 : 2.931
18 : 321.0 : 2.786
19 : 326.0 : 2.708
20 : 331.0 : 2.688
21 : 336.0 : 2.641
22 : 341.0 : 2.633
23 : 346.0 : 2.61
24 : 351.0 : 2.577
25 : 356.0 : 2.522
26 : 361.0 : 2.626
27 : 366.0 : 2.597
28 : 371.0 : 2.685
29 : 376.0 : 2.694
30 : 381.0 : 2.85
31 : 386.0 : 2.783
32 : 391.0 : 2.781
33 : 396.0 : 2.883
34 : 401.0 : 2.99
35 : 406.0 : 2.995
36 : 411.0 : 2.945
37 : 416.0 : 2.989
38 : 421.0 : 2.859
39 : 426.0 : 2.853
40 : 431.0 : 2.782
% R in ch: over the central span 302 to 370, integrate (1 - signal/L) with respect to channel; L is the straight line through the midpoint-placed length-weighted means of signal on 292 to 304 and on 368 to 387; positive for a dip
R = 6.9 ch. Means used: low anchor 3.35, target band 2.75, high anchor 2.75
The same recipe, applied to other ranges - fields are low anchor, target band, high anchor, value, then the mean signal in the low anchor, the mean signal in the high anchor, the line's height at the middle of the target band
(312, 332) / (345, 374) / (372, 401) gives 2.1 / 2.81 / 2.81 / 2.81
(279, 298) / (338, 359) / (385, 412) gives 2.8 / 3.08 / 2.9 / 2.98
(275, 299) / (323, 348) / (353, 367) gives 0.7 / 3.06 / 2.58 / 2.74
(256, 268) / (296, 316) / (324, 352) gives -3.3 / 2.94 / 2.65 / 2.77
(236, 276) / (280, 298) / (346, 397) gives -1.5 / 2.91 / 2.69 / 2.85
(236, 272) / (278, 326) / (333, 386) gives -4.8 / 2.91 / 2.65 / 2.79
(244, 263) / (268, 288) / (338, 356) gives -0.8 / 2.91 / 2.6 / 2.83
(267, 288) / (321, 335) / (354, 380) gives 0.3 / 2.94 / 2.64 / 2.77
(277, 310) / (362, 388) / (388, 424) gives 2.3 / 3.15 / 2.92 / 2.98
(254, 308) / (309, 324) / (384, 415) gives 0.5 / 3.06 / 2.9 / 3.01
